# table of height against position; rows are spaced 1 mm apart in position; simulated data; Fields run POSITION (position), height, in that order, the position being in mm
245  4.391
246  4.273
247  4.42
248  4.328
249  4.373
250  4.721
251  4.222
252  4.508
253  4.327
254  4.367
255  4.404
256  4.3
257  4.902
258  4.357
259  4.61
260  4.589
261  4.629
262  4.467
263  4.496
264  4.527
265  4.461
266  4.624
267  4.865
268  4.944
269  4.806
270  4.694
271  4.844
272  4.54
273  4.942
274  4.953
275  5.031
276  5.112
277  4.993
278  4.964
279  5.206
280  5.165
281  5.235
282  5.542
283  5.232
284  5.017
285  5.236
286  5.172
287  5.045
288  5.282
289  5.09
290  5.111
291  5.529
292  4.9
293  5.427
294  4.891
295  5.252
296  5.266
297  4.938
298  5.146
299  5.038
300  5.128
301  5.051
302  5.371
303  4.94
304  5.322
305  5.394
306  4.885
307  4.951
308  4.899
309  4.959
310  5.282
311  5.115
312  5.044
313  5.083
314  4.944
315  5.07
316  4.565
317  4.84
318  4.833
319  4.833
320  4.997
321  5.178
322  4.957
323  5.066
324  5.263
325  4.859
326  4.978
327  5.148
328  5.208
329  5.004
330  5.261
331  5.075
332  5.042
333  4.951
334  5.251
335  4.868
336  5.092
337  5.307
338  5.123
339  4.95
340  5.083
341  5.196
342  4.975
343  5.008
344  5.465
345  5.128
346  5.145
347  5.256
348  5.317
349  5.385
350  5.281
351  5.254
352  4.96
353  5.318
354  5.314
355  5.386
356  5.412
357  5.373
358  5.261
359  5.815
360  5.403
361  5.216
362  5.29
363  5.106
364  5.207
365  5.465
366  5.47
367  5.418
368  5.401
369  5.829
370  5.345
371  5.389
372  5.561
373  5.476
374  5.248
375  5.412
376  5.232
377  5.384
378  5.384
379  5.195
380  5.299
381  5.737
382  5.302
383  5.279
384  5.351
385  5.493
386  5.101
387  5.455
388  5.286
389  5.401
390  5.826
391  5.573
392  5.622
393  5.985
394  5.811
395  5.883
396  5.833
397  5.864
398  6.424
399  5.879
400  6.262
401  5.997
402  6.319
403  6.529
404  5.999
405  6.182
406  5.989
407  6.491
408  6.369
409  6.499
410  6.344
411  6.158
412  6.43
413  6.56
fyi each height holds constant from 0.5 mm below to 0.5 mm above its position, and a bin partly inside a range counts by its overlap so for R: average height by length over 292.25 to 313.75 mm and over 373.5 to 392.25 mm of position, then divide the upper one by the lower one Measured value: 1.06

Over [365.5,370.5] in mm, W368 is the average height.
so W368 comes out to 5.49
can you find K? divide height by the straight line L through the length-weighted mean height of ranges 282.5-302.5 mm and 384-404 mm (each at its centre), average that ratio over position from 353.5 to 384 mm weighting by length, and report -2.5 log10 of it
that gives 0.05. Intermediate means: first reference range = 5.16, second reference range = 5.81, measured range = 5.39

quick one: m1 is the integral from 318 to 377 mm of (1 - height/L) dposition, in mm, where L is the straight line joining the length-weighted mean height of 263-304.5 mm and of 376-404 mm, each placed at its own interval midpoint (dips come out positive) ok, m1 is 2.17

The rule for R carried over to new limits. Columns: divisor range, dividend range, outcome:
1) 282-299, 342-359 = 1.02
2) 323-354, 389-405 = 1.16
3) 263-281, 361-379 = 1.11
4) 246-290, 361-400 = 1.15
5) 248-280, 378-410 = 1.24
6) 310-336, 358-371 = 1.08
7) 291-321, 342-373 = 1.06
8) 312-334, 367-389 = 1.07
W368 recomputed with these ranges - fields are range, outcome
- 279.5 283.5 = 5.29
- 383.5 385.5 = 5.42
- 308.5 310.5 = 5.12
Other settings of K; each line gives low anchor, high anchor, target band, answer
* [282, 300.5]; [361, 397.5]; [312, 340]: 0.053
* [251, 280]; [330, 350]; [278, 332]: -0.036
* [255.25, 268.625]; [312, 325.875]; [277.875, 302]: -0.086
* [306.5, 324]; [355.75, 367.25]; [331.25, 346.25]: 0.016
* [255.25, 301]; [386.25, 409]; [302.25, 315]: 0.027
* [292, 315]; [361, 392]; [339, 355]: 0.015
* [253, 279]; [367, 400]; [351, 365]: 0.010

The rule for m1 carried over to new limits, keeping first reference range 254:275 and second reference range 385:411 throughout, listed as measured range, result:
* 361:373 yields 0.5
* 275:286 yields -0.8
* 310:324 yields 0.5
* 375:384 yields 0.6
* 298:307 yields -0.2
